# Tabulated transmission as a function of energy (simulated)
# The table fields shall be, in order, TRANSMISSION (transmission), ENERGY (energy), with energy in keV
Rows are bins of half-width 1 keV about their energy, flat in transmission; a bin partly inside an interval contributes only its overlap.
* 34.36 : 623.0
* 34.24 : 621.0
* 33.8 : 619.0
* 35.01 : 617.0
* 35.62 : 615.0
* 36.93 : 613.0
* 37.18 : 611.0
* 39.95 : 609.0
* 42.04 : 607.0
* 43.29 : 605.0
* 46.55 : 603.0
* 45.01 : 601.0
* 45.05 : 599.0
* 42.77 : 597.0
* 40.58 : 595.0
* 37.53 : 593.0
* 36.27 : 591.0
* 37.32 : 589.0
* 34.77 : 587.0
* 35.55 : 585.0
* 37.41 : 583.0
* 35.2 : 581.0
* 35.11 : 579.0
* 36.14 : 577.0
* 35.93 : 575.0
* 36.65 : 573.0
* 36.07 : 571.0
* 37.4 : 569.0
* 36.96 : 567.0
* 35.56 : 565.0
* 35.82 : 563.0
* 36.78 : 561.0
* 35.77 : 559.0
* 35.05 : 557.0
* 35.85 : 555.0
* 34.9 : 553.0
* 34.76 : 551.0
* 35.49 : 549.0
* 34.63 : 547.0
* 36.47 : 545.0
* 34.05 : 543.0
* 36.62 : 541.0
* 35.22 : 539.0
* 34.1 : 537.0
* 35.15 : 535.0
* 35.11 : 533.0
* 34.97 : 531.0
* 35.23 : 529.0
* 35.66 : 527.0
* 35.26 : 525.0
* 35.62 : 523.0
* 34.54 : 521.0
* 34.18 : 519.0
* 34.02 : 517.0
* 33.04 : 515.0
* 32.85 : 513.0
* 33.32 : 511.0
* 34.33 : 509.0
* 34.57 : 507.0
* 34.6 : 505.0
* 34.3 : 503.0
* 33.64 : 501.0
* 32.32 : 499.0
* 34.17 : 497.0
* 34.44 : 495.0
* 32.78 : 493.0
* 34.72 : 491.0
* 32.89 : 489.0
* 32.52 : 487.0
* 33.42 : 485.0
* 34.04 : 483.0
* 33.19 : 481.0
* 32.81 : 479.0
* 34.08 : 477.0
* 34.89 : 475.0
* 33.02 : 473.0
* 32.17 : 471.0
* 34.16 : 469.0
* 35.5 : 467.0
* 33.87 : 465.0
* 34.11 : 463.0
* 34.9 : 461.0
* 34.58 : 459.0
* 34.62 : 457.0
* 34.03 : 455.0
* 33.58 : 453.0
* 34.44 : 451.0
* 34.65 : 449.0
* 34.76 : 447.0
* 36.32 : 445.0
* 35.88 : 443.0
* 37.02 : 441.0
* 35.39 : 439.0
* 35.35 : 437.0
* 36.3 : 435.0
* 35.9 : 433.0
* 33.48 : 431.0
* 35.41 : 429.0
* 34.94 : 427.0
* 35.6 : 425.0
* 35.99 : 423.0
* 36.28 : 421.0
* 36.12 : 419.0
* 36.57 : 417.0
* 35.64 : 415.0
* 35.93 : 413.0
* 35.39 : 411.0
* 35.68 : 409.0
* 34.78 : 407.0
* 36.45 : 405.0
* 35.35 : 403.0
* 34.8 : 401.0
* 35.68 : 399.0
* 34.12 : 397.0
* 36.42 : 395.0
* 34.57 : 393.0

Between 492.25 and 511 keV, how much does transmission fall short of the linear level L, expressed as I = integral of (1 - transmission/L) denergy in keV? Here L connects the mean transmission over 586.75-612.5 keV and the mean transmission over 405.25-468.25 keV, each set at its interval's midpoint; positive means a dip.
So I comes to 1.8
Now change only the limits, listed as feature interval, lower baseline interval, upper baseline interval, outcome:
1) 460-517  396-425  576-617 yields 5.0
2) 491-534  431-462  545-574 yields 1.6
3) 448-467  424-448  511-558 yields 0.5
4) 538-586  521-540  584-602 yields 1.9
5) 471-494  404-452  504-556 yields 1.1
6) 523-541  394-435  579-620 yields 1.2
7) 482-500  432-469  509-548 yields 0.7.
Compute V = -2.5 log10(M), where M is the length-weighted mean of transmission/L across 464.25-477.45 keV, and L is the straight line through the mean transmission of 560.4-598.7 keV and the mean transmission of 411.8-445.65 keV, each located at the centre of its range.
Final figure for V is 0.07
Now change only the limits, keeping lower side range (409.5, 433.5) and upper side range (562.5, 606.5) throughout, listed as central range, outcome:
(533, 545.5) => 0.07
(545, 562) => 0.07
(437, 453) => 0.02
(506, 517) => 0.11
